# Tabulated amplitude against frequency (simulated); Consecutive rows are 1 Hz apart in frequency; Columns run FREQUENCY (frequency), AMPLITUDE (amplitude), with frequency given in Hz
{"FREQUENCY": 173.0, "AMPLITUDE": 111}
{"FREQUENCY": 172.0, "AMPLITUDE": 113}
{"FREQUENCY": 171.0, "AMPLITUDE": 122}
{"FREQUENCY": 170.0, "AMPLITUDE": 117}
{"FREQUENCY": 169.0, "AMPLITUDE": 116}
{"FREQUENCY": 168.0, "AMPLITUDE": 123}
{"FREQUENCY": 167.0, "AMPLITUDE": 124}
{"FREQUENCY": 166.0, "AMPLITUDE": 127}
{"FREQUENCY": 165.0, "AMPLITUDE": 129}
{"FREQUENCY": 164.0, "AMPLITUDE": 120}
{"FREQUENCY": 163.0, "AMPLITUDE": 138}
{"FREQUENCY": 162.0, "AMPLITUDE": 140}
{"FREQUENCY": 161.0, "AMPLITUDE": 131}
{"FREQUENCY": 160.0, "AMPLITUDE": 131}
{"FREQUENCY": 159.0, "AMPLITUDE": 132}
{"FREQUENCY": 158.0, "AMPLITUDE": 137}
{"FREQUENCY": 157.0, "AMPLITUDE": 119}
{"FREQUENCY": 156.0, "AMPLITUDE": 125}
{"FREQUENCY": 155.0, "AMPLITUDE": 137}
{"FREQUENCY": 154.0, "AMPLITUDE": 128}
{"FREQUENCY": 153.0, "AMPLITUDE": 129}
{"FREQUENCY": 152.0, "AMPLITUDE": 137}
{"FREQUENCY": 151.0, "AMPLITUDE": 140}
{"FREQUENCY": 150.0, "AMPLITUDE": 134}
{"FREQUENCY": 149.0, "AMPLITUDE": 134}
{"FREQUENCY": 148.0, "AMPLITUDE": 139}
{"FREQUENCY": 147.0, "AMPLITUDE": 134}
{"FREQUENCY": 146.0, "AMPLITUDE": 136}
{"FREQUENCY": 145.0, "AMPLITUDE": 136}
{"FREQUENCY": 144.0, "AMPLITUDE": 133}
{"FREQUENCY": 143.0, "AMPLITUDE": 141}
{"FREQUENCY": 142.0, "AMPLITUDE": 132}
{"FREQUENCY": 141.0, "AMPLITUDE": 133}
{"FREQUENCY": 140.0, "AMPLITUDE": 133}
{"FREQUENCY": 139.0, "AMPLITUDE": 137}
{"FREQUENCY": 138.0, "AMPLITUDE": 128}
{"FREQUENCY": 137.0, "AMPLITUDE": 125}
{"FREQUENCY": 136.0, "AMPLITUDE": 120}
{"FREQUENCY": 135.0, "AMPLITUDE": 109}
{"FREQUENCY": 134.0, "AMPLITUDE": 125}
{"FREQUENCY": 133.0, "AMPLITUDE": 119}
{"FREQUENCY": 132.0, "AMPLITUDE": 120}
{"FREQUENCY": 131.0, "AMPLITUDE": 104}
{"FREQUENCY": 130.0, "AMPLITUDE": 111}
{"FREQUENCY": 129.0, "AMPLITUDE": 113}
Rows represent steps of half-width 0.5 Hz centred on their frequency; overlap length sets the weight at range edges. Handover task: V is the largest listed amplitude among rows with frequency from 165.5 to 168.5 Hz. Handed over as 127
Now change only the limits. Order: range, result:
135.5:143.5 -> 141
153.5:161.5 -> 137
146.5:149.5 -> 139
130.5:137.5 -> 125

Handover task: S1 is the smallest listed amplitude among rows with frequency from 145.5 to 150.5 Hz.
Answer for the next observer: 134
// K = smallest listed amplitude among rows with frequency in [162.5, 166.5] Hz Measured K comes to 120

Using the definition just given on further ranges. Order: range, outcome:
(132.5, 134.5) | 119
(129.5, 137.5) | 104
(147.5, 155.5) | 128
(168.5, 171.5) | 116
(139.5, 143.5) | 132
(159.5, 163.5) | 131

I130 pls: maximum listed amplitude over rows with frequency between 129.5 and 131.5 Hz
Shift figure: 111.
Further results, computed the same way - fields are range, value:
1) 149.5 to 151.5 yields 140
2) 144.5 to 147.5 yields 136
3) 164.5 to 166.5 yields 129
